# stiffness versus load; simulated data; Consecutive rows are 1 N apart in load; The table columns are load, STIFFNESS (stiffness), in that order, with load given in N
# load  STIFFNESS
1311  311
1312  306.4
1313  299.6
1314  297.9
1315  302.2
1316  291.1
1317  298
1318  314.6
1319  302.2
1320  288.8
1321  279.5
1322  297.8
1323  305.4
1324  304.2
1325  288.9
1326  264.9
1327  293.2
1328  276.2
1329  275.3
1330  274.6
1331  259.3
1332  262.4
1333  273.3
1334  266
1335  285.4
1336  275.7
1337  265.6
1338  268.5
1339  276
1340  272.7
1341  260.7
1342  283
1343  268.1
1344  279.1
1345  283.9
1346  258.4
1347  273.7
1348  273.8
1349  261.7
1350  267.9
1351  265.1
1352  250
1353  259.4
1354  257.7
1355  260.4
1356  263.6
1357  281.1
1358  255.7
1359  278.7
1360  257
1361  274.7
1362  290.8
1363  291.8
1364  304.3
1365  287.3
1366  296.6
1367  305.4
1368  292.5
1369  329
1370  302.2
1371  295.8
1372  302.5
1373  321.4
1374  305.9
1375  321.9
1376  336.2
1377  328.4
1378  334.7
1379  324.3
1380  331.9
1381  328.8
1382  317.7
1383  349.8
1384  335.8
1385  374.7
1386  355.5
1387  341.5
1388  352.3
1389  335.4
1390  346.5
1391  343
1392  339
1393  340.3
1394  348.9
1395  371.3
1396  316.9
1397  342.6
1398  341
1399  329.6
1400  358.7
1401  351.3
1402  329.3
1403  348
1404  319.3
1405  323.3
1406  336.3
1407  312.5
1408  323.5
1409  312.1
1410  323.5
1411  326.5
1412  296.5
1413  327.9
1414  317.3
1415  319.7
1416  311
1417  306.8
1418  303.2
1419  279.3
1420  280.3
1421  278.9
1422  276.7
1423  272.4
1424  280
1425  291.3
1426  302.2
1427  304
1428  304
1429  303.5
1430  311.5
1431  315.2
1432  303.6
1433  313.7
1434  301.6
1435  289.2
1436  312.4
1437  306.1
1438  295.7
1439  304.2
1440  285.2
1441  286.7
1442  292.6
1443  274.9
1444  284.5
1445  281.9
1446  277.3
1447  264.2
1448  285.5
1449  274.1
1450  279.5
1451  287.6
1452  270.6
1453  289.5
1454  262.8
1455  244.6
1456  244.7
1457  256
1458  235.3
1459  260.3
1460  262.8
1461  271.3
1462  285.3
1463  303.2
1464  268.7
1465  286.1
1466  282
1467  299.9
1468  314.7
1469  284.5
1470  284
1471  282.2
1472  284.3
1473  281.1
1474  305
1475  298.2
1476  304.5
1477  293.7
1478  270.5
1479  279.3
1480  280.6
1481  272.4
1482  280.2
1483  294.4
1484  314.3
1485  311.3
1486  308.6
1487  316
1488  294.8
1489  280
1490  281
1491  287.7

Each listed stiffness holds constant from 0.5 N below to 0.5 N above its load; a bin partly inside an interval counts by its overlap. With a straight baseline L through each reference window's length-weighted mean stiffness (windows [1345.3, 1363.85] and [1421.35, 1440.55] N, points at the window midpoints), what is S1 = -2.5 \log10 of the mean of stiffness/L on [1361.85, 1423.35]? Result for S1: -0.139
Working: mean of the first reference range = 269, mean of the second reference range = 298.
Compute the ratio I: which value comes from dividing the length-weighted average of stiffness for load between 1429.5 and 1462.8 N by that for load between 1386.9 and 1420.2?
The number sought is 0.86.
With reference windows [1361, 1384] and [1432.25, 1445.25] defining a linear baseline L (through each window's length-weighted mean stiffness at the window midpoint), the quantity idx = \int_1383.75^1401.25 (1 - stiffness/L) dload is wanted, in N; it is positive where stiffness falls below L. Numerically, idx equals -2.2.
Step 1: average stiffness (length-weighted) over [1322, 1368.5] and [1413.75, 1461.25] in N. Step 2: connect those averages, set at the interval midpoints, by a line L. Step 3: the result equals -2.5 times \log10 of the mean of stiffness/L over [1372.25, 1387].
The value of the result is -0.19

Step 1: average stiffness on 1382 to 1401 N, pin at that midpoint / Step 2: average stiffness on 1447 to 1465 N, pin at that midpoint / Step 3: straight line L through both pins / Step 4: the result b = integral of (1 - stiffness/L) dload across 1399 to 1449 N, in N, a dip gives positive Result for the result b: 0.5 N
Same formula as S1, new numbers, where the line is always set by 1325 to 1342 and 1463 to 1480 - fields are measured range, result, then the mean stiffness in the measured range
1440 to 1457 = 0.04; 275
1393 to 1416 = -0.18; 331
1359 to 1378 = -0.10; 303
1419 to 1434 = -0.04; 295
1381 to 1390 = -0.23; 344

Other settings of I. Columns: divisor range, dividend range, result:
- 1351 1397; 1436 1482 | 0.90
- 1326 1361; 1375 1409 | 1.25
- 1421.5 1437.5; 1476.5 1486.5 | 0.97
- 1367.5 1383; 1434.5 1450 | 0.90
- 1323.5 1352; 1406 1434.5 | 1.11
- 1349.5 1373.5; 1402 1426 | 1.09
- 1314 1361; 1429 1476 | 1.03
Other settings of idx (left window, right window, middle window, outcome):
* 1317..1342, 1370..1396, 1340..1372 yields 3.1 N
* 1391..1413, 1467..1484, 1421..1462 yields 3.4 N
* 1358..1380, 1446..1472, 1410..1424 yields -0.6 N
